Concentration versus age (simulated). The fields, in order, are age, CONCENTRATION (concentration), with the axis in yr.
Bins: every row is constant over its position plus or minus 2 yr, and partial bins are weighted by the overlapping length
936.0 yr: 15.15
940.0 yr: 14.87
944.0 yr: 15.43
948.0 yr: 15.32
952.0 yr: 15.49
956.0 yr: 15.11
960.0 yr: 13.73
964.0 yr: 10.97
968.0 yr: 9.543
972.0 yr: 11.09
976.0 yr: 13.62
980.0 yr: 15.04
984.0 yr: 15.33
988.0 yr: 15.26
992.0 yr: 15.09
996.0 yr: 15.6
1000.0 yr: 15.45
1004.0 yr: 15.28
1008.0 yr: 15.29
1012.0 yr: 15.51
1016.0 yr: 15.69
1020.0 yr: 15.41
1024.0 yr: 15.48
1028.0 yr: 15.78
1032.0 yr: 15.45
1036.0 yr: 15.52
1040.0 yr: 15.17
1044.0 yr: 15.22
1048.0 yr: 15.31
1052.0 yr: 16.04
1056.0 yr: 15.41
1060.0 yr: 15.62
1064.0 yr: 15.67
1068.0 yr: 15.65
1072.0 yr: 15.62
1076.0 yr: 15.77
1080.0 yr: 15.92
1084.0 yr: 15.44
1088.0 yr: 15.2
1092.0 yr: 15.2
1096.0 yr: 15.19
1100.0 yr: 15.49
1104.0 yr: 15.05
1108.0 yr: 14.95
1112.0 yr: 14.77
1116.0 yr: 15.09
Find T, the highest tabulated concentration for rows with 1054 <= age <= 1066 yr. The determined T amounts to 15.67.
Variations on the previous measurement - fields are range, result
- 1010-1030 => 15.78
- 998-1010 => 15.45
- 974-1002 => 15.6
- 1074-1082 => 15.92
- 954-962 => 15.11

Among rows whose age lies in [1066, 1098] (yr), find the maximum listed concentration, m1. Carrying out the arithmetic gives 15.92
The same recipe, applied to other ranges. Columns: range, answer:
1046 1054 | 16.04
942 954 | 15.49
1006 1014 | 15.51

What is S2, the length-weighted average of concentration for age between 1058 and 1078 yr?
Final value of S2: 15.7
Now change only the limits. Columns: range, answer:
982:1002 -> 15.3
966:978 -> 11.4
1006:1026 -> 15.5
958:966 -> 12.4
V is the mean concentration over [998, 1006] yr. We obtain 15.4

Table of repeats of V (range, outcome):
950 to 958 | 15.3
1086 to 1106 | 15.2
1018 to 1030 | 15.6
